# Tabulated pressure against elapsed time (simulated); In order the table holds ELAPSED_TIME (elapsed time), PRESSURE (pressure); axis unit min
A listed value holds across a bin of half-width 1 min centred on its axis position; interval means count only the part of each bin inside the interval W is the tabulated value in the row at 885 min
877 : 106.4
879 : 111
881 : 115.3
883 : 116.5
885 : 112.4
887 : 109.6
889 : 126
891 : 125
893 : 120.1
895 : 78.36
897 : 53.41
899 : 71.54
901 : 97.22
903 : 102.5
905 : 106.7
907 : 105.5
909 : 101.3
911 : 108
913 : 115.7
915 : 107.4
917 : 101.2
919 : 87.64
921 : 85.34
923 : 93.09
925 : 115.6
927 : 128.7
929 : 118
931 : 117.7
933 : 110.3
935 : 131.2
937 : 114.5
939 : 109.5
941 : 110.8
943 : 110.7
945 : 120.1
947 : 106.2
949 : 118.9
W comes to 112.4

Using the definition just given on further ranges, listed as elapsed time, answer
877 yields 106.4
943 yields 110.7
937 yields 114.5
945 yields 120.1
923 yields 93.09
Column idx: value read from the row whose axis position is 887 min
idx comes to 109.6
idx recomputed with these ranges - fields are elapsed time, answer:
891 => 125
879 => 111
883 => 116.5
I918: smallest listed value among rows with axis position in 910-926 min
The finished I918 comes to 85.34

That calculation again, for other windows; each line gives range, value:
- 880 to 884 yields 115.3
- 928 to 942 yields 109.5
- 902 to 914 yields 101.3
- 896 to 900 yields 53.41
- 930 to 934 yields 110.3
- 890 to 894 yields 120.1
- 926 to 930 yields 118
